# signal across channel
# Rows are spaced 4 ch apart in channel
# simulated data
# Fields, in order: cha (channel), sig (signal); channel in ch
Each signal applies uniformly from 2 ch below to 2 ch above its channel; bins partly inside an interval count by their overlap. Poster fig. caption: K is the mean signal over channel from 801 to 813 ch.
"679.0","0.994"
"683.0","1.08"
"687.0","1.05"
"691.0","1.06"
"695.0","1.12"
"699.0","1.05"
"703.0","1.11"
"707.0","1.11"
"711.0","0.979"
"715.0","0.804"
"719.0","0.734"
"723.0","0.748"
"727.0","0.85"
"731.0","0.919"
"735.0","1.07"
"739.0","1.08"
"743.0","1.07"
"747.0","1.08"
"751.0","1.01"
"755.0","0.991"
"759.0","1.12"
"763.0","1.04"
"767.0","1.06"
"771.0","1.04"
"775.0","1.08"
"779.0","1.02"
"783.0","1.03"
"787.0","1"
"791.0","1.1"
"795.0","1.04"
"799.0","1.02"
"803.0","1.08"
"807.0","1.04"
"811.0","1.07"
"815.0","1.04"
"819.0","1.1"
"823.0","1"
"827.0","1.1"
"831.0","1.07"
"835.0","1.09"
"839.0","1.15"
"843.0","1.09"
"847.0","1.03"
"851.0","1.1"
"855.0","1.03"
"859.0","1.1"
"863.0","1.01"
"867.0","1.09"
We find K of 1.06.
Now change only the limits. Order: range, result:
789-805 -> 1.06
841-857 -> 1.06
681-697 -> 1.08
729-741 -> 1.02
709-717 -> 0.891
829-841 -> 1.1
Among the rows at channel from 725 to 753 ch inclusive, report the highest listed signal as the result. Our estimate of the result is 1.08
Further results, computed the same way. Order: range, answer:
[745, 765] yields 1.12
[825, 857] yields 1.15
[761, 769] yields 1.06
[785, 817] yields 1.1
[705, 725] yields 1.11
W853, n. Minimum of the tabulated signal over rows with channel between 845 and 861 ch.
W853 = 1.03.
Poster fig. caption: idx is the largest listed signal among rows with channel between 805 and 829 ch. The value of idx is 1.1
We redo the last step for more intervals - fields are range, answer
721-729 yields 0.85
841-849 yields 1.09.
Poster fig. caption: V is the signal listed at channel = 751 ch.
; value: 1.01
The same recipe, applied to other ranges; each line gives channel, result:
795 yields 1.04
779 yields 1.02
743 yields 1.07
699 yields 1.05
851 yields 1.1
